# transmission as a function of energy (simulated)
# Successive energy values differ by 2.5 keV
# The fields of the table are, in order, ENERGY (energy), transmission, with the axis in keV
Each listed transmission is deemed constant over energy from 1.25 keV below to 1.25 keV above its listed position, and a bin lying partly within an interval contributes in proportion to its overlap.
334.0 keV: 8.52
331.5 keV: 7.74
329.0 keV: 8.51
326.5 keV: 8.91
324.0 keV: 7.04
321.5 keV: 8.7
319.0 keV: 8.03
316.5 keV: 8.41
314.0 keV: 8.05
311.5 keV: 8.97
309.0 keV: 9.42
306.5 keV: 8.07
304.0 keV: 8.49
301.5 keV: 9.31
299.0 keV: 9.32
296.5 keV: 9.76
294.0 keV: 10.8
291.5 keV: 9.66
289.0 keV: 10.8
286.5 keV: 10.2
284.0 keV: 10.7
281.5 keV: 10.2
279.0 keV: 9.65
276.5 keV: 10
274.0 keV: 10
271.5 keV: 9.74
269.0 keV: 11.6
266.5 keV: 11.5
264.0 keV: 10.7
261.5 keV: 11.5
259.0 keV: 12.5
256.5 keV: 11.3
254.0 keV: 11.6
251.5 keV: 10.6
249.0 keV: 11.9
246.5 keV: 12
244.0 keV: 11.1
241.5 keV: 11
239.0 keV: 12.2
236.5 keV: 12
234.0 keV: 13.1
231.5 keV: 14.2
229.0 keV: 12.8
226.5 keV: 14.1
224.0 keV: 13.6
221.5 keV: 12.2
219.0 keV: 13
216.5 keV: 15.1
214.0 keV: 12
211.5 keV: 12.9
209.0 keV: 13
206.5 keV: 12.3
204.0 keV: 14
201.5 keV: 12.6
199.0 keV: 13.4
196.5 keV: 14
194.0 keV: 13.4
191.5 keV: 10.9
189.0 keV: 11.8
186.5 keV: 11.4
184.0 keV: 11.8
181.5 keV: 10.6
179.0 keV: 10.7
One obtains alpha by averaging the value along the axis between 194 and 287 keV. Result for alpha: 12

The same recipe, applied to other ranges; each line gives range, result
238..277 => 11.2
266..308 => 9.96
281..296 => 10.4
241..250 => 11.5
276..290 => 10.3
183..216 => 12.6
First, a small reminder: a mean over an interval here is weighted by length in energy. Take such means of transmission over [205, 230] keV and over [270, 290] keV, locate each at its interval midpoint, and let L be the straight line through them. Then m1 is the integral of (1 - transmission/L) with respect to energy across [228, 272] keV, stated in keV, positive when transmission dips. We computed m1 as -0.7 keV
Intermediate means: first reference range 13.1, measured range 11.8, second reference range 10.2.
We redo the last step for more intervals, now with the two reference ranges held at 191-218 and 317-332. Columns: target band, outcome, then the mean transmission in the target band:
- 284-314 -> -0.9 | 9.51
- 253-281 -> -0.9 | 10.9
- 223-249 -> -1.6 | 12.6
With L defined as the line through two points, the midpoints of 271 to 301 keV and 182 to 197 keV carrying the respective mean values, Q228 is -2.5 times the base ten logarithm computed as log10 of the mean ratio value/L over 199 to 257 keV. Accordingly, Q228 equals -0.12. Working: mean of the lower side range 12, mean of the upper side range 10.1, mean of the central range 12.6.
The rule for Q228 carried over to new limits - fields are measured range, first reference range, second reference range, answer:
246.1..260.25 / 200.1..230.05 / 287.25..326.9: -0.02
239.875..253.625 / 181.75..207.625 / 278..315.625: -0.04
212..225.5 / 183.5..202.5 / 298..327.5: -0.14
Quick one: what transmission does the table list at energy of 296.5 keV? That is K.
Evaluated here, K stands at 9.76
